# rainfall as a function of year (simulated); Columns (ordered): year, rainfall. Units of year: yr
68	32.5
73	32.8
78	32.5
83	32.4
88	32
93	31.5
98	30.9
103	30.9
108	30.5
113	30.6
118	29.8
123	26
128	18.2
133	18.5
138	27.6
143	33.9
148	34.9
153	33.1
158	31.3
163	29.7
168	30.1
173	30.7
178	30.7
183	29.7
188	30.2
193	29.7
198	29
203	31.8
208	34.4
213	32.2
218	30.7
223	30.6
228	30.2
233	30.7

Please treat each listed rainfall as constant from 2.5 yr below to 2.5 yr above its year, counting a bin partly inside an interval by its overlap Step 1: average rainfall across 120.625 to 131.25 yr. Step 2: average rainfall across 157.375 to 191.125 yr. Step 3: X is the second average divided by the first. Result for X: 1.39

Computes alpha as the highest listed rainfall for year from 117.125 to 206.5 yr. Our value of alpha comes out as 34.9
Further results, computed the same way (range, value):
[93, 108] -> 31.5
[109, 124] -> 30.6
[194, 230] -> 34.4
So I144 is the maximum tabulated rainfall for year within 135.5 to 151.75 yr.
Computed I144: 34.9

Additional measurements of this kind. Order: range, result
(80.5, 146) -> 33.9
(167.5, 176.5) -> 30.7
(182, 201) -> 30.2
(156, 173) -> 31.3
